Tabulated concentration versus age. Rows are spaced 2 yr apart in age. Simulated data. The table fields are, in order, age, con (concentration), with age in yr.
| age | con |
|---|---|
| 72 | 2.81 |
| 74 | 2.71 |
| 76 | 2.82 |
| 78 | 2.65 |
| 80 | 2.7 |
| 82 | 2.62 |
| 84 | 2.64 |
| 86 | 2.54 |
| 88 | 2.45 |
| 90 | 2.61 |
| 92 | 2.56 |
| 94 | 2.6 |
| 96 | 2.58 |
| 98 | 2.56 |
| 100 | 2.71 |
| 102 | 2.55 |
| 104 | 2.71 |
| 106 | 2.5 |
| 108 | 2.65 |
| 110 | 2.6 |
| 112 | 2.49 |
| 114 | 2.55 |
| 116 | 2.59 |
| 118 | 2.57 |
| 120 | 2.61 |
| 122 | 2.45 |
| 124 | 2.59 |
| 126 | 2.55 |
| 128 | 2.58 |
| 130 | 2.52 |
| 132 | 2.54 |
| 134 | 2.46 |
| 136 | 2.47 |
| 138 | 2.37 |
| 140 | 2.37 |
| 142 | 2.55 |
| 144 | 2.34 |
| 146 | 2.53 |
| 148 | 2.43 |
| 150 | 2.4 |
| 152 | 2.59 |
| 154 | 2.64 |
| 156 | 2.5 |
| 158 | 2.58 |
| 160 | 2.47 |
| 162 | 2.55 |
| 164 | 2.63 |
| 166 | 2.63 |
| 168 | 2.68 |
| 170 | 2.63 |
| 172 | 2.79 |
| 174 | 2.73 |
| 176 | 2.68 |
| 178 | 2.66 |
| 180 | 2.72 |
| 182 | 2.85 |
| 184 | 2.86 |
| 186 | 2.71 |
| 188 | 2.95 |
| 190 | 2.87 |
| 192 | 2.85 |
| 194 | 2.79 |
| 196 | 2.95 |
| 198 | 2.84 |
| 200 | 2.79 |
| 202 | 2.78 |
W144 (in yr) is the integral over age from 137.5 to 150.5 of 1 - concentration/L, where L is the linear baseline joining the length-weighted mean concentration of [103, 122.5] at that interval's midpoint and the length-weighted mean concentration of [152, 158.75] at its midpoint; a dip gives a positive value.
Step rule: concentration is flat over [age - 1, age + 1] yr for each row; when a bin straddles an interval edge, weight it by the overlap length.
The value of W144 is 0.7 yr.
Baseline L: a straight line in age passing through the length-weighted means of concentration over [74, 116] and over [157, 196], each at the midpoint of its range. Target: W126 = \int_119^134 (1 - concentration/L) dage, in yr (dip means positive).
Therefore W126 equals 0.6 yr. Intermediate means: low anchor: 2.61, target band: 2.54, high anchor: 2.72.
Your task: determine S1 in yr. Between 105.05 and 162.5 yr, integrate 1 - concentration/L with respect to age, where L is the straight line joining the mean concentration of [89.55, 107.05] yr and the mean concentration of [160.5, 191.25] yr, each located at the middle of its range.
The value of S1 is 3.0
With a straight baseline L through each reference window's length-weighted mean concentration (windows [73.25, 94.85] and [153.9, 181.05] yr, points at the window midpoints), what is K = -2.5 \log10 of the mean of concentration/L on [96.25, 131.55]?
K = 0.02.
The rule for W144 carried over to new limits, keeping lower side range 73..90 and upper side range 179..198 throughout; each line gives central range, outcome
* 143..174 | 2.4 yr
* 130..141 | 1.2 yr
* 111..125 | 0.8 yr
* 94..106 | 0.3 yr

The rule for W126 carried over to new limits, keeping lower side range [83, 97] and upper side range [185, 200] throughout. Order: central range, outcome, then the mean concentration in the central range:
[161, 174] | 0.57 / 2.66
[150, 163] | 0.97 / 2.54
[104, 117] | 0.25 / 2.57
